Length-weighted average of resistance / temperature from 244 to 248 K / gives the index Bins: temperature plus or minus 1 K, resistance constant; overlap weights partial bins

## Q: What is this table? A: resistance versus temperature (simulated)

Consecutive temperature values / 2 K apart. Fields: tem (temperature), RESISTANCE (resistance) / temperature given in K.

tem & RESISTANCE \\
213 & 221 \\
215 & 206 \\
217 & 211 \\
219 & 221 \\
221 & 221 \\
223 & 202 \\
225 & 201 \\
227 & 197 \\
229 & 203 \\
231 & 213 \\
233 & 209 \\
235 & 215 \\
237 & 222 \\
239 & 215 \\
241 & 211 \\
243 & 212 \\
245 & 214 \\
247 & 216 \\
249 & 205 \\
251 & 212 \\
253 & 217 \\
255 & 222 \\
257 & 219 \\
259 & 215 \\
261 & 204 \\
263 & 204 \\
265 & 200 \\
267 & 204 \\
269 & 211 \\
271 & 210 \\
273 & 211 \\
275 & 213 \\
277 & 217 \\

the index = 215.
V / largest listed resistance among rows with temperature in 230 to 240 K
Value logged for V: 222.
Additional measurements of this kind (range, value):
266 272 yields 211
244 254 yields 217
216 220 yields 221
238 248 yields 216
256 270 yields 219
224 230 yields 203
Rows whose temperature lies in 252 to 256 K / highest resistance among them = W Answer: 222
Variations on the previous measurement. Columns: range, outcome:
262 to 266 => 204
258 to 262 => 215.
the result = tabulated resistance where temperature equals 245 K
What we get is 214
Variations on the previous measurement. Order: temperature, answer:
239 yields 215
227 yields 197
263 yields 204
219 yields 221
